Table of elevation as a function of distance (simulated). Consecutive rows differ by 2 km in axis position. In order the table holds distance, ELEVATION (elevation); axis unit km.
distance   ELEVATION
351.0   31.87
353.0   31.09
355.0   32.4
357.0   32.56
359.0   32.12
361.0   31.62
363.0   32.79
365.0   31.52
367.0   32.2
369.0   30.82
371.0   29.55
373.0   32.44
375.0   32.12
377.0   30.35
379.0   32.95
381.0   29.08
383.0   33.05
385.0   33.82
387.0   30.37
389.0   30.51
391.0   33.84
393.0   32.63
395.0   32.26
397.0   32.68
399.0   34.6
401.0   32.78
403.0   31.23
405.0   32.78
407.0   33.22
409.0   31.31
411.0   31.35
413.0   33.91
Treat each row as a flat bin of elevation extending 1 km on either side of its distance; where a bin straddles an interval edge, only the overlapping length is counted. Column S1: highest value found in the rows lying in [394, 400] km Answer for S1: 34.6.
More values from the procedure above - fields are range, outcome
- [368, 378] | 32.44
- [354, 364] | 32.79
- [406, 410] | 33.22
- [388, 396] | 33.84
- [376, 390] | 33.82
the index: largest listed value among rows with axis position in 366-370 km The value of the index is 32.2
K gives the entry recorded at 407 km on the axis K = 33.22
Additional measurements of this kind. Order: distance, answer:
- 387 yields 30.37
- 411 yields 31.35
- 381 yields 29.08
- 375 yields 32.12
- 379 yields 32.95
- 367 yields 32.2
